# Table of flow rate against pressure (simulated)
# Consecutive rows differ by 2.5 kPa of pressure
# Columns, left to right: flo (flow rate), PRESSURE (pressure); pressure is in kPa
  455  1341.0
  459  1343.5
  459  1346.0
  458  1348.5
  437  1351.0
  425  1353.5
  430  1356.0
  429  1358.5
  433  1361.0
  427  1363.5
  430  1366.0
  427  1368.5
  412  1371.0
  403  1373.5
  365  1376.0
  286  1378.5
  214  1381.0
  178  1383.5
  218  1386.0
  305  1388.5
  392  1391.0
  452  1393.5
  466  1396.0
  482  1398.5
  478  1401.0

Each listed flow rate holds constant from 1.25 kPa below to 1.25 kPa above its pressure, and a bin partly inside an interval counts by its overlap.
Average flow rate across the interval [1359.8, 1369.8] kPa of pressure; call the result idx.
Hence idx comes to 429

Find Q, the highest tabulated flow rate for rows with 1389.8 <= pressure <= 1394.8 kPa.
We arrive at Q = 452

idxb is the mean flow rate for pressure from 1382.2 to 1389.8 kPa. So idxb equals 235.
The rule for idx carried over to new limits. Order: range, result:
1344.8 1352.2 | 451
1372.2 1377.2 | 384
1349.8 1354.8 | 431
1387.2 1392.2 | 347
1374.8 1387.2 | 252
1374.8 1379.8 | 324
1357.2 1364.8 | 430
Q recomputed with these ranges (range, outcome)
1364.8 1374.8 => 430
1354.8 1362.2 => 433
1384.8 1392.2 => 392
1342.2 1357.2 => 459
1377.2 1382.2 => 286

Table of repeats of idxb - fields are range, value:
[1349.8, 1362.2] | 431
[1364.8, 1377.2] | 407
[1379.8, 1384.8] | 196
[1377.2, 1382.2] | 252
